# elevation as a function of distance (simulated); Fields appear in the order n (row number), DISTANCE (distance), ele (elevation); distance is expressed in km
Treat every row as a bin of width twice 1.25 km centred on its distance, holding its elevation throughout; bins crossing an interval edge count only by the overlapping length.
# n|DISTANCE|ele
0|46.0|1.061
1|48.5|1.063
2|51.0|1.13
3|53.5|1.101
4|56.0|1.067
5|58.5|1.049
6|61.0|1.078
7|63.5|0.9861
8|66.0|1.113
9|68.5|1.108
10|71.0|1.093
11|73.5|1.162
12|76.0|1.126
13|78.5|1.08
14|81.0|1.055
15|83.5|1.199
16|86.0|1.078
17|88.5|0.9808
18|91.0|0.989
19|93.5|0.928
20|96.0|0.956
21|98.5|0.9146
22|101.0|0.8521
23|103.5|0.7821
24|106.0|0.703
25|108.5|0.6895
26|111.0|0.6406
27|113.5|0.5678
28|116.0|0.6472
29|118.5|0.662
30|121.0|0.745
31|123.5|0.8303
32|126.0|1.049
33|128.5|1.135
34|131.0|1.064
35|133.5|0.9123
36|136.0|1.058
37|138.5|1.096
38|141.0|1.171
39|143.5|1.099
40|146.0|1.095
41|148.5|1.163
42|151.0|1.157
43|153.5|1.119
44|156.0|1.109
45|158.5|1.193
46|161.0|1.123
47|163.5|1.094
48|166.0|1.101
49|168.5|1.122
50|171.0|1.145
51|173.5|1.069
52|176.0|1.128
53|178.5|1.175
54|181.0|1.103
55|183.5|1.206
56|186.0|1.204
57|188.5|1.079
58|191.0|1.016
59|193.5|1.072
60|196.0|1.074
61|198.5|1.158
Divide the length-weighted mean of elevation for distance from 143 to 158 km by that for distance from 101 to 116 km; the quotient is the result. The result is 1.6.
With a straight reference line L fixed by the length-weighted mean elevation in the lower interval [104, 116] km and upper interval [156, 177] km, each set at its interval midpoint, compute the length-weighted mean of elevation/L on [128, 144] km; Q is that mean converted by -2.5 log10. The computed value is -0.23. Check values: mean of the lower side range 0.658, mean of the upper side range 1.12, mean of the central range 1.07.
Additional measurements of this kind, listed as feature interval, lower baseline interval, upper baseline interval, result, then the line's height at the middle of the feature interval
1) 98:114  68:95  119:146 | 0.379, 1.04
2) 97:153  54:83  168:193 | 0.208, 1.11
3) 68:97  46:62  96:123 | -0.177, 0.902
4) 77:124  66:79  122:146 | 0.254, 1.08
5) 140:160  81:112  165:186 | -0.077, 1.06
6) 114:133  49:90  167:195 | 0.263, 1.1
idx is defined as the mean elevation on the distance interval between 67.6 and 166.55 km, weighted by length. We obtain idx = 0.987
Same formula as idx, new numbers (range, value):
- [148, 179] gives 1.13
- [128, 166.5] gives 1.11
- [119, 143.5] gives 1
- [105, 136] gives 0.815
